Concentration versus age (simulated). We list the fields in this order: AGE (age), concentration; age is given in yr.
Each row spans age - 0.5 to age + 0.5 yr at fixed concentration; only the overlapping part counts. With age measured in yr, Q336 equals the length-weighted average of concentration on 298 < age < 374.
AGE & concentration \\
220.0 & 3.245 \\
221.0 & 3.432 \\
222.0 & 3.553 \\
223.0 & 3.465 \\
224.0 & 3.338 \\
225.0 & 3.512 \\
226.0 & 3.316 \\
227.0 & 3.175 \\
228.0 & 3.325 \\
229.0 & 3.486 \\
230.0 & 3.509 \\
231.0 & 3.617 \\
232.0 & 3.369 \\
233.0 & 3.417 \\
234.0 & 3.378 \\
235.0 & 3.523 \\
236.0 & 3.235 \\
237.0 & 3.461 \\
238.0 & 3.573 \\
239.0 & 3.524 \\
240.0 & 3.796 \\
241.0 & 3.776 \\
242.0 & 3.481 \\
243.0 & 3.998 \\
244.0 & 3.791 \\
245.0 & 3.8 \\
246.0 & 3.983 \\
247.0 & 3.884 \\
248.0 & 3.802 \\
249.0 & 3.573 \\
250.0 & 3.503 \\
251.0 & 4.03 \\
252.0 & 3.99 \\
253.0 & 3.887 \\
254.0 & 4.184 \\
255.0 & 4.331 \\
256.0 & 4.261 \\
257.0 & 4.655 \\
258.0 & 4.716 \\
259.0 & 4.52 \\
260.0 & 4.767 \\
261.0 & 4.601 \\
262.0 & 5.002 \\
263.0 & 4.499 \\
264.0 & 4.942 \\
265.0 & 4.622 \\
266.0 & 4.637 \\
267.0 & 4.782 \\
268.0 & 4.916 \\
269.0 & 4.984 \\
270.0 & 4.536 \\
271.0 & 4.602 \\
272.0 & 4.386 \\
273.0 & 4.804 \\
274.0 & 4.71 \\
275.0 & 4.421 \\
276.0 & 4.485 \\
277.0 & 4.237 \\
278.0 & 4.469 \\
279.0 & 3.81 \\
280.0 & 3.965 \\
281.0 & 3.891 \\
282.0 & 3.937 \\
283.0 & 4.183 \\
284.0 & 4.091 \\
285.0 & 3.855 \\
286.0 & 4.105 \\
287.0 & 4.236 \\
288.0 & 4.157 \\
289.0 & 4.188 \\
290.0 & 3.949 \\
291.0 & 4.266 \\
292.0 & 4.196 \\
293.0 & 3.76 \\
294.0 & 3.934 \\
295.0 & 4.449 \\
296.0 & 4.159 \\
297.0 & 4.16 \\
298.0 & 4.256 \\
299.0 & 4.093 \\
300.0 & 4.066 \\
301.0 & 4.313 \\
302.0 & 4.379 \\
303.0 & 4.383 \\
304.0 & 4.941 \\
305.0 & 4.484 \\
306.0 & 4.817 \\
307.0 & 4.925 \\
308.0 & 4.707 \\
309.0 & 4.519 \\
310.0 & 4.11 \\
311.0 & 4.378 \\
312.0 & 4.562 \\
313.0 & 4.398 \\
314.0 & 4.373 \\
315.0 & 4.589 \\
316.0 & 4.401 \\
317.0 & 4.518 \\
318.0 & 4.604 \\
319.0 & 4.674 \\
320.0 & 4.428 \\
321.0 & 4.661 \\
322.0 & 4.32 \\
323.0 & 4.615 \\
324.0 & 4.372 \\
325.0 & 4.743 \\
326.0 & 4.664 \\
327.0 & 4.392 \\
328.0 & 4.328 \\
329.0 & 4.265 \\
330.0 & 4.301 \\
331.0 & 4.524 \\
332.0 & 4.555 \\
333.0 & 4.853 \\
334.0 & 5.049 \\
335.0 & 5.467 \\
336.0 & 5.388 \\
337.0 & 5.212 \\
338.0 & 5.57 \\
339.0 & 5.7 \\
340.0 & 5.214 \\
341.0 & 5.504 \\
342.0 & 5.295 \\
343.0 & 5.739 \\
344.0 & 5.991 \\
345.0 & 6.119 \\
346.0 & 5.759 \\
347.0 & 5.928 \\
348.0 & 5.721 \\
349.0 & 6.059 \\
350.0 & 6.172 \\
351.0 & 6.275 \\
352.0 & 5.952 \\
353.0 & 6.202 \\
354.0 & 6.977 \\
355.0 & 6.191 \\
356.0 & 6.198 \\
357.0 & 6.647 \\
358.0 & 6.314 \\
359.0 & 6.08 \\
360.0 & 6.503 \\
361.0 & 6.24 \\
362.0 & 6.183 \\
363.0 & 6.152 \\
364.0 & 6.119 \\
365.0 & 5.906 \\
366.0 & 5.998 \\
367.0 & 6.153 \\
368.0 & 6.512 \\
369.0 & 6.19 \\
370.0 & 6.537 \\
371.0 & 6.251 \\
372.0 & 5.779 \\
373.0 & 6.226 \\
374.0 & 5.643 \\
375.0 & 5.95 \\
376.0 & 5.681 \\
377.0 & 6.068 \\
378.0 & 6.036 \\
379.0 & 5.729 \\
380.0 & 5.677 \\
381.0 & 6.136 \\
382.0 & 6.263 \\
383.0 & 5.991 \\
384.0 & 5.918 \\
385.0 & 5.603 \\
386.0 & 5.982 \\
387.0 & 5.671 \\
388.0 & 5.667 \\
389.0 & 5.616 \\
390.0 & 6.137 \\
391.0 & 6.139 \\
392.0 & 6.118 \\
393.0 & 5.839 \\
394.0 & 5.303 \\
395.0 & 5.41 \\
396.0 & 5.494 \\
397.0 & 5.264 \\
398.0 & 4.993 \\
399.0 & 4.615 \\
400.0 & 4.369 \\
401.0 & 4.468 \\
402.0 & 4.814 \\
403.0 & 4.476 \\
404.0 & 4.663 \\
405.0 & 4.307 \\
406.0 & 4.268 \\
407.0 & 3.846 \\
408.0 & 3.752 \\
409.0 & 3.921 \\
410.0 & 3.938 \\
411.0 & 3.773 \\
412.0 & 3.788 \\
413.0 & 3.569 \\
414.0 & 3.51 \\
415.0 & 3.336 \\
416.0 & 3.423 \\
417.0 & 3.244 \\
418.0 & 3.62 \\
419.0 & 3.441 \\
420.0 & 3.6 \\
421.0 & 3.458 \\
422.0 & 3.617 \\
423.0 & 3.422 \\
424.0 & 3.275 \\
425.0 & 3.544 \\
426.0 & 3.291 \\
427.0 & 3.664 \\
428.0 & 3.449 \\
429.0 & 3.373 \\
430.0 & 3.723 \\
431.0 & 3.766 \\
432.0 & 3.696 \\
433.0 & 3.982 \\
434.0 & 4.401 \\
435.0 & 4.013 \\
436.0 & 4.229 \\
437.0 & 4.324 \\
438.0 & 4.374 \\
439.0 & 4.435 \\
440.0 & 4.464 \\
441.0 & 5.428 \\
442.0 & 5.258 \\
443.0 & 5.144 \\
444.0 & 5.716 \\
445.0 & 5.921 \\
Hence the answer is 5.29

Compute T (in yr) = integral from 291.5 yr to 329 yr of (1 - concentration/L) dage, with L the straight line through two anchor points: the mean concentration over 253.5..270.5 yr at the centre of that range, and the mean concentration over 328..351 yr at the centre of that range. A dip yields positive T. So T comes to 5.00 yr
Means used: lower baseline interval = 4.64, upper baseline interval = 5.38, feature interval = 4.42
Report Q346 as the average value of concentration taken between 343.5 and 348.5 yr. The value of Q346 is 5.9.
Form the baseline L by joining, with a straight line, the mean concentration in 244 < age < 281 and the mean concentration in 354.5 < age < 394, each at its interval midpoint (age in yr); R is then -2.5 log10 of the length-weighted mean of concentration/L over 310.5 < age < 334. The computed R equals 0.17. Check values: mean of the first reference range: 4.36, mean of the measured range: 4.51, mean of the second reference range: 6.04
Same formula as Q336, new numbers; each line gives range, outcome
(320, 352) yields 5.19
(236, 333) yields 4.3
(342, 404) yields 5.86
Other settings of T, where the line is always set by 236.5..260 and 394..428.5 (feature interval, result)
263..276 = -2.4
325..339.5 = -3.2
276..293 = -0.6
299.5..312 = -1.7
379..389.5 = -4.9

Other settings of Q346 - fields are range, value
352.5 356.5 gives 6.39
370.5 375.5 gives 5.97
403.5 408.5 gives 4.17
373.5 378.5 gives 5.88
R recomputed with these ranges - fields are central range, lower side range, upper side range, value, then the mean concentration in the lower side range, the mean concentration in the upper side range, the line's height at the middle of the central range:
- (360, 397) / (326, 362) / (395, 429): -0.24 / 5.61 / 3.96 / 4.77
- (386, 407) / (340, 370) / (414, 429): -0.16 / 6.1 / 3.46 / 4.45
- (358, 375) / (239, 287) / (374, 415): -0.24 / 4.25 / 5.1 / 4.92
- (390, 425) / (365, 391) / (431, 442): 0.21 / 5.98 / 4.35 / 5.16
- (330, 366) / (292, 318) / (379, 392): -0.12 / 4.39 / 5.9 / 5.2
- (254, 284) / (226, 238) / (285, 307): -0.16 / 3.41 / 4.26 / 3.9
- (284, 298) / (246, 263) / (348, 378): 0.19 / 4.23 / 6.17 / 4.88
